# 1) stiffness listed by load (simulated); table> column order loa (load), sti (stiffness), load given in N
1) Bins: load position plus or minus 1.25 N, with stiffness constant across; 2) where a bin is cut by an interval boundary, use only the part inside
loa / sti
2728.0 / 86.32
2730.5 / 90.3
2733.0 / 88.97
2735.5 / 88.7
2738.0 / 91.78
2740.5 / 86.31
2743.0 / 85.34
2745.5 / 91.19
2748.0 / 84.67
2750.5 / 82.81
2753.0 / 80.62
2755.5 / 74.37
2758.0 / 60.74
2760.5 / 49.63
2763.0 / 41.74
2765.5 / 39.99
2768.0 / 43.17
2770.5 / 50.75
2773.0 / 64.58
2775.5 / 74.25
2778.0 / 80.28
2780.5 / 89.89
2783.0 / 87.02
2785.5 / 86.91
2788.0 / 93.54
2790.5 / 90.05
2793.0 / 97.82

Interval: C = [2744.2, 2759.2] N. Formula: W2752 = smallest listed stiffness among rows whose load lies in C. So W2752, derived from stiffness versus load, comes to 60.74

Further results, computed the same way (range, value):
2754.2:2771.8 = 39.99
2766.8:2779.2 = 43.17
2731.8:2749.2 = 84.67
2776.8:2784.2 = 80.28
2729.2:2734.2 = 88.97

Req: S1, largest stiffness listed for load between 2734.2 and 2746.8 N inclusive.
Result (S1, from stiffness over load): 91.78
